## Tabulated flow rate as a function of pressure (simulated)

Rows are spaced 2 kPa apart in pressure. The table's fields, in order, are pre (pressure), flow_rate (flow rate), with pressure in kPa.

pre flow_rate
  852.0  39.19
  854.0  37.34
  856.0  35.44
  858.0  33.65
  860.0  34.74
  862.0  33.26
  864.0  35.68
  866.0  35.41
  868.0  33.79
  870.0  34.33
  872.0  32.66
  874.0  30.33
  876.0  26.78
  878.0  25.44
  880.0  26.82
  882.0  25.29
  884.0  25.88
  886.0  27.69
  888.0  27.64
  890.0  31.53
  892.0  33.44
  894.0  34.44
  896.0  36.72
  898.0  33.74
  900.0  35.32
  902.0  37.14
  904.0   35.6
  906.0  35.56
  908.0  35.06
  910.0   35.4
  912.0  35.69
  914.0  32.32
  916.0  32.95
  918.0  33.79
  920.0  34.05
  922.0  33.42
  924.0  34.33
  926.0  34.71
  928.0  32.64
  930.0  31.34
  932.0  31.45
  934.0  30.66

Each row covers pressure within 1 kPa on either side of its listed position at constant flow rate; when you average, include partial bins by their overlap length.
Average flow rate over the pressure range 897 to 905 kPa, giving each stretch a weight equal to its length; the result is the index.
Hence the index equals 35.5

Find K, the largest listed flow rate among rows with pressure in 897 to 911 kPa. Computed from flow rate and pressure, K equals 37.14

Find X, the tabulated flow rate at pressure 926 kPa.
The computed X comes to 34.71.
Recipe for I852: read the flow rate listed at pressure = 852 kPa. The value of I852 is 39.19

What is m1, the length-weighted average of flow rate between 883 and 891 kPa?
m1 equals 28.2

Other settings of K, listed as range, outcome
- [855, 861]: 35.44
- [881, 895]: 34.44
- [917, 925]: 34.33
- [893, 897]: 36.72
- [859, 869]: 35.68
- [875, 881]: 26.82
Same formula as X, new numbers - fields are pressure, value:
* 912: 35.69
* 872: 32.66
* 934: 30.66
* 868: 33.79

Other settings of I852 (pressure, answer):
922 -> 33.42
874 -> 30.33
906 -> 35.56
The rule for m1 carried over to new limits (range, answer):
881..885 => 25.6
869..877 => 31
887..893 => 30.9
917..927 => 34.1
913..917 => 32.6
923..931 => 33.3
